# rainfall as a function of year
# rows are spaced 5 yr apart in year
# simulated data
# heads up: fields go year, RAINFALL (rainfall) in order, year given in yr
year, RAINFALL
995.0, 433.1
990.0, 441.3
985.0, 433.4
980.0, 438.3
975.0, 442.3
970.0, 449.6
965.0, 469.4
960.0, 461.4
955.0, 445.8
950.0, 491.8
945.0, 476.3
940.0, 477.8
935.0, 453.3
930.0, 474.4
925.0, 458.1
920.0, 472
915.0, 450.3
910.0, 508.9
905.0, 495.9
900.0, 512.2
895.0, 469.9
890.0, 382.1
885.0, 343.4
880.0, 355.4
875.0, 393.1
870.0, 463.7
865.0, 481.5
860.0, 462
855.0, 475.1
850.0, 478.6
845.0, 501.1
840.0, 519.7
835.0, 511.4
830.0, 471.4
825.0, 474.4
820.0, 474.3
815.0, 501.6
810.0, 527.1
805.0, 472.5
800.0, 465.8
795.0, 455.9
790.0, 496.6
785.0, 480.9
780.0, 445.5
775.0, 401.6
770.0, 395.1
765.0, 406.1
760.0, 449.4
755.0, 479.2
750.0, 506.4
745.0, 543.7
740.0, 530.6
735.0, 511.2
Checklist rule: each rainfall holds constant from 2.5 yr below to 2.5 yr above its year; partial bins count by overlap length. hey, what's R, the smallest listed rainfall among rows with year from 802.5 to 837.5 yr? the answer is 471.4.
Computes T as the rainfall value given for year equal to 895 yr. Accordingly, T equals 469.9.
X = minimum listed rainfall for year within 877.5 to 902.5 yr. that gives 343.4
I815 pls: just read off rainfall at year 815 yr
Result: 501.6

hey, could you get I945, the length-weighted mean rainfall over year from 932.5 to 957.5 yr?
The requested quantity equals 469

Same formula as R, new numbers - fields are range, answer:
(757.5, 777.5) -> 395.1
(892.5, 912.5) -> 469.9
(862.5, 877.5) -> 393.1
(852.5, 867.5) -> 462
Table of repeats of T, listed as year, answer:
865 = 481.5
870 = 463.7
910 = 508.9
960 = 461.4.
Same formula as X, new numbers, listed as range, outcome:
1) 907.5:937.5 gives 450.3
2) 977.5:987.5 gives 433.4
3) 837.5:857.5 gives 475.1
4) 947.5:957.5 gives 445.8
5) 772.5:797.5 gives 401.6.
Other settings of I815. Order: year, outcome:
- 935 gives 453.3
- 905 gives 495.9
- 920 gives 472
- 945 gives 476.3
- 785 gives 480.9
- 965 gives 469.4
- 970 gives 449.6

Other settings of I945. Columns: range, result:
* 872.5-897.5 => 389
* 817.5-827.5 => 474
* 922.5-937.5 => 462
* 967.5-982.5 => 443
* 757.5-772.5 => 417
